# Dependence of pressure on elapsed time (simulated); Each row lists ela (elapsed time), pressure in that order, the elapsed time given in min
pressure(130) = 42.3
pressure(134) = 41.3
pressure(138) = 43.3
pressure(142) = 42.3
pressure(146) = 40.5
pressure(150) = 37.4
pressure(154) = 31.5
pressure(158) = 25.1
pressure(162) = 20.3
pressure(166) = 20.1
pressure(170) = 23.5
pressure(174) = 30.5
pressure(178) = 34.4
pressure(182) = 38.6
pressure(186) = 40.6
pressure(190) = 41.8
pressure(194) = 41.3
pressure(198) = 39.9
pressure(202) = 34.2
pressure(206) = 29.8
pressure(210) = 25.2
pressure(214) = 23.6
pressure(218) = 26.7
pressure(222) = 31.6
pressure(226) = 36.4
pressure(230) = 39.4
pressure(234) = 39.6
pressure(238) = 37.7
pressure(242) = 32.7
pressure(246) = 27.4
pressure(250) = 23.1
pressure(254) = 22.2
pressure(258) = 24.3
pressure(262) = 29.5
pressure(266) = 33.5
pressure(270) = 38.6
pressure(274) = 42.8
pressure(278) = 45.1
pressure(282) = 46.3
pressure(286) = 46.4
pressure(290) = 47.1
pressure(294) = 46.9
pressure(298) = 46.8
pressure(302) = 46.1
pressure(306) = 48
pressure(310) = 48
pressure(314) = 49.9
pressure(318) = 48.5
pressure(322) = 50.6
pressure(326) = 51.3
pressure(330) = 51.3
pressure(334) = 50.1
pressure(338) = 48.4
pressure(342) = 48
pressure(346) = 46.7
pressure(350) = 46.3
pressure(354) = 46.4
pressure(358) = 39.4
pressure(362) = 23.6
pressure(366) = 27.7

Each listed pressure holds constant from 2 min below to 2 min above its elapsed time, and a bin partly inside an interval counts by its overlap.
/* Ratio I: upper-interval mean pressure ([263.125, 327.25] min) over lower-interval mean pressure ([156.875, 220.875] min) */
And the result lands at 1.47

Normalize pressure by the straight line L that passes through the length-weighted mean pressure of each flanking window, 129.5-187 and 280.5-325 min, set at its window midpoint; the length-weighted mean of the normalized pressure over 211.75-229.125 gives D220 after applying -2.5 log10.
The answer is 0.30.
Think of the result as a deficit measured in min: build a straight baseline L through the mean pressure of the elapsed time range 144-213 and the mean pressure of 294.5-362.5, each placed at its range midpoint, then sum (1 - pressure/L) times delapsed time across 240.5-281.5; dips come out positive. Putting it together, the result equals 8.3 min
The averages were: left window 32.5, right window 46.9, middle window 32.4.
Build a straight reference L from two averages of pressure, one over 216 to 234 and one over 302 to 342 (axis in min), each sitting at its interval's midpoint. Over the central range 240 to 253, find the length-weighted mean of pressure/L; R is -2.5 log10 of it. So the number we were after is 0.34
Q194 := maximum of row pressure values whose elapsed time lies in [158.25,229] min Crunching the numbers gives 41.8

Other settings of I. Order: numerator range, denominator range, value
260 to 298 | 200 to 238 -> 1.31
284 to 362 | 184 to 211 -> 1.29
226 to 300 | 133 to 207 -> 1.08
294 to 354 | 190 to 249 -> 1.45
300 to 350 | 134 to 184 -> 1.49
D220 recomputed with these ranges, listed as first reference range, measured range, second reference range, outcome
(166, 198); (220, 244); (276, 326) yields 0.12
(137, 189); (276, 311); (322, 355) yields -0.05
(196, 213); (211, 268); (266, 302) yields 0.21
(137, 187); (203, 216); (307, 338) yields 0.37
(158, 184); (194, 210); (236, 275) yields -0.19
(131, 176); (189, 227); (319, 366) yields 0.10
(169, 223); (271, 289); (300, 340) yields -0.02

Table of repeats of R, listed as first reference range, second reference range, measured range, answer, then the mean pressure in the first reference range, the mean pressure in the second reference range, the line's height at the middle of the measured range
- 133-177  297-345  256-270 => 0.378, 32.2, 48.9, 43.1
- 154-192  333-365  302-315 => -0.199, 30.6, 42.9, 40.1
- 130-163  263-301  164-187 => 0.218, 36.1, 43.4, 37.7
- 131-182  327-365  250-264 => 0.480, 32.9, 44.2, 38.9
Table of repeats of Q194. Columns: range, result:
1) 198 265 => 39.9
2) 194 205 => 41.3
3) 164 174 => 30.5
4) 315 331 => 51.3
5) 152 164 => 31.5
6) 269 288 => 46.4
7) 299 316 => 49.9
